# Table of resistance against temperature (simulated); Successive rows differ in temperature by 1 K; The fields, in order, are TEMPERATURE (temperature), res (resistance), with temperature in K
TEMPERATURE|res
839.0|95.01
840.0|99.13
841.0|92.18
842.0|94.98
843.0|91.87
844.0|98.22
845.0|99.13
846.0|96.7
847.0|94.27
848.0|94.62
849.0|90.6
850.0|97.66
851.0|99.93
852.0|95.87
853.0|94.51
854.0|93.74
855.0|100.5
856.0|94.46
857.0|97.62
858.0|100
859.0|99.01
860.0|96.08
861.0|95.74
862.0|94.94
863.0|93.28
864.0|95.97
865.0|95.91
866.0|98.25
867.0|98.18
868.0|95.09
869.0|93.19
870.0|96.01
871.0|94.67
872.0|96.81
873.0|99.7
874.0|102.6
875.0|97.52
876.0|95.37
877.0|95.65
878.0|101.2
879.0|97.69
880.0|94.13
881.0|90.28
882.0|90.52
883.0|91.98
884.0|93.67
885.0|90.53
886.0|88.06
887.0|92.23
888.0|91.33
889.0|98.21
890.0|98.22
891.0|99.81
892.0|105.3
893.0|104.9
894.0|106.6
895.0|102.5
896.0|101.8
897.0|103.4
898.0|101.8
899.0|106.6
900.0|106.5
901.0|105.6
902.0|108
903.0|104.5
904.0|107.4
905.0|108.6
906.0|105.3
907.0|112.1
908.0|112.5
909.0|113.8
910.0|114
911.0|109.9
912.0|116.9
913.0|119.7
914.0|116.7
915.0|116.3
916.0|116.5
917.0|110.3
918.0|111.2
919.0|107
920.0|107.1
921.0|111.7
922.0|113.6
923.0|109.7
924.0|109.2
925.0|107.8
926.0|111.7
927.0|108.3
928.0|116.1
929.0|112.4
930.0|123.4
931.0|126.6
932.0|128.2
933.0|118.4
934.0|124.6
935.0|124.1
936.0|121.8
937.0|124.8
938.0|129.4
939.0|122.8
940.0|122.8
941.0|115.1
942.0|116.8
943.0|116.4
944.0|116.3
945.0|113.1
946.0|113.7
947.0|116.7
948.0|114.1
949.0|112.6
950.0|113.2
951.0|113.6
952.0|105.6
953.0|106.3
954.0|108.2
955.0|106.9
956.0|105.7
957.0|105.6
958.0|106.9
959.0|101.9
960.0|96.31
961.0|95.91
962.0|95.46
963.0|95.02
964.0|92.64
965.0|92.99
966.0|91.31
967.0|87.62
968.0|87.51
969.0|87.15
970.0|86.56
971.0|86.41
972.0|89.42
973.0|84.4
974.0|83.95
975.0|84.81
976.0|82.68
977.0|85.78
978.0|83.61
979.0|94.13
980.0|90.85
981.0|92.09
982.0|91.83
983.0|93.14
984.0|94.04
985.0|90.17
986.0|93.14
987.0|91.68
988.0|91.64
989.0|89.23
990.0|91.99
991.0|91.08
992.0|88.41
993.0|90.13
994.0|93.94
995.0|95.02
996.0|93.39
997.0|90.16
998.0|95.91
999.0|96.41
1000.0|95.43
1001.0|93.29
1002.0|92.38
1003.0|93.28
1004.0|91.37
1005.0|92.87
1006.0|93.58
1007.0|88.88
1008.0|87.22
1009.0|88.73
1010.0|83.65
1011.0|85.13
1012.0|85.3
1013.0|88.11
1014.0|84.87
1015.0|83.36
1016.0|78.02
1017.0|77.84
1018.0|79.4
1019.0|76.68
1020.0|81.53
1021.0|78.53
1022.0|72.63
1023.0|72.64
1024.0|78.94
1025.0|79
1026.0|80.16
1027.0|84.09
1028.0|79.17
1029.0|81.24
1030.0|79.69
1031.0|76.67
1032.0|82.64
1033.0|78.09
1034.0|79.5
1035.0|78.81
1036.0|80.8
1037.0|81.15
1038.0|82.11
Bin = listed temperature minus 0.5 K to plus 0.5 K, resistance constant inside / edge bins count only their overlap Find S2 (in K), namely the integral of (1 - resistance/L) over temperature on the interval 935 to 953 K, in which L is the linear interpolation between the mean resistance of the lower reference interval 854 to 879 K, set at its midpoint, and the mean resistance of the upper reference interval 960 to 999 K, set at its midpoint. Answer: -4.73 K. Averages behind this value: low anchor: 96.9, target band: 117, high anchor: 90.6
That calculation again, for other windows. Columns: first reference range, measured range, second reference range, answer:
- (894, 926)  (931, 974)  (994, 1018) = -2.6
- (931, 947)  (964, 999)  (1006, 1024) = 3.1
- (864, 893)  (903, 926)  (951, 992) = -4.0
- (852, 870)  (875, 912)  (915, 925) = 1.0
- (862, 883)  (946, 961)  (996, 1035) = -3.1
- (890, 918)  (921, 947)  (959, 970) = -4.5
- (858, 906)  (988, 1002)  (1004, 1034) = -1.3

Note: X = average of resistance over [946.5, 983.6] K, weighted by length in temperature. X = 96.4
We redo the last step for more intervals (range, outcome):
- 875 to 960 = 109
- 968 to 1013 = 90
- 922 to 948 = 118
